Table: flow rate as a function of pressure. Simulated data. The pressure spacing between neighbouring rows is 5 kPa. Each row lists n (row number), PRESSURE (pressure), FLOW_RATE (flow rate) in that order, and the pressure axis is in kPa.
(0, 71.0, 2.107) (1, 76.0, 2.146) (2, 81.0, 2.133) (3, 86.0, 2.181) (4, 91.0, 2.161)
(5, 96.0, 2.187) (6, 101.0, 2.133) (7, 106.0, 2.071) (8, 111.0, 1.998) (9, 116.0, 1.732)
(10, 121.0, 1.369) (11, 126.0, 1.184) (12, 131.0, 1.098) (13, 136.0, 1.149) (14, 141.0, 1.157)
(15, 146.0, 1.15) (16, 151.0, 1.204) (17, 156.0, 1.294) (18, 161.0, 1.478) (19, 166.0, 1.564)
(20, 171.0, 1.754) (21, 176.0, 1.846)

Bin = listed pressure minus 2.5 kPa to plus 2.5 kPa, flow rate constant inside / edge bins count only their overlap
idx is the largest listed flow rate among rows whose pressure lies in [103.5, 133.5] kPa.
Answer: 2.071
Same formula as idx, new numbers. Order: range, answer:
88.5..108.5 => 2.187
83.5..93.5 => 2.181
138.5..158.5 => 1.294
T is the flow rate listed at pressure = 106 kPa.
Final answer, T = 2.071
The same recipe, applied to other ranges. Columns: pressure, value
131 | 1.098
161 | 1.478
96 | 2.187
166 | 1.564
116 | 1.732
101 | 2.133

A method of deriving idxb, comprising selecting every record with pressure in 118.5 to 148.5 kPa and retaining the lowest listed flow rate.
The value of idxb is 1.098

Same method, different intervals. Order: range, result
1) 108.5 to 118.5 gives 1.732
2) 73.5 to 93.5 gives 2.133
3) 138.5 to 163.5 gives 1.15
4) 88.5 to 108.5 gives 2.071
